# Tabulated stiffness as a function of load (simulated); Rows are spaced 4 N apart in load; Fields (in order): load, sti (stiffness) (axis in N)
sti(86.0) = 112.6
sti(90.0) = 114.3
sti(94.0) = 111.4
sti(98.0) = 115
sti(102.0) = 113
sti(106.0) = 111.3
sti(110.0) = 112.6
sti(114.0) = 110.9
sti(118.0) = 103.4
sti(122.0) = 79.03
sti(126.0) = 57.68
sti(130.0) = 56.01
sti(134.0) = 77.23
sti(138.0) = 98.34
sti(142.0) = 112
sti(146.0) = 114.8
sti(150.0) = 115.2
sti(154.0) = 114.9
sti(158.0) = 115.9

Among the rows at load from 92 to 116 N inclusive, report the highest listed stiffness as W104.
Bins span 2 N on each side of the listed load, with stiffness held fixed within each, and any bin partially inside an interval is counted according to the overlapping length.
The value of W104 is 115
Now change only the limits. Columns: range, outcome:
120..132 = 79.03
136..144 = 112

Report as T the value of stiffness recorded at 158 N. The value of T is 115.9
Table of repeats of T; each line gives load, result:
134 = 77.23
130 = 56.01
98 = 115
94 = 111.4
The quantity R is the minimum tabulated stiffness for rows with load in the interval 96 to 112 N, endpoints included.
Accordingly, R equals 111.3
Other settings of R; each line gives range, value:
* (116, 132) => 56.01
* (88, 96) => 111.4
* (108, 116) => 110.9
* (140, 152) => 112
